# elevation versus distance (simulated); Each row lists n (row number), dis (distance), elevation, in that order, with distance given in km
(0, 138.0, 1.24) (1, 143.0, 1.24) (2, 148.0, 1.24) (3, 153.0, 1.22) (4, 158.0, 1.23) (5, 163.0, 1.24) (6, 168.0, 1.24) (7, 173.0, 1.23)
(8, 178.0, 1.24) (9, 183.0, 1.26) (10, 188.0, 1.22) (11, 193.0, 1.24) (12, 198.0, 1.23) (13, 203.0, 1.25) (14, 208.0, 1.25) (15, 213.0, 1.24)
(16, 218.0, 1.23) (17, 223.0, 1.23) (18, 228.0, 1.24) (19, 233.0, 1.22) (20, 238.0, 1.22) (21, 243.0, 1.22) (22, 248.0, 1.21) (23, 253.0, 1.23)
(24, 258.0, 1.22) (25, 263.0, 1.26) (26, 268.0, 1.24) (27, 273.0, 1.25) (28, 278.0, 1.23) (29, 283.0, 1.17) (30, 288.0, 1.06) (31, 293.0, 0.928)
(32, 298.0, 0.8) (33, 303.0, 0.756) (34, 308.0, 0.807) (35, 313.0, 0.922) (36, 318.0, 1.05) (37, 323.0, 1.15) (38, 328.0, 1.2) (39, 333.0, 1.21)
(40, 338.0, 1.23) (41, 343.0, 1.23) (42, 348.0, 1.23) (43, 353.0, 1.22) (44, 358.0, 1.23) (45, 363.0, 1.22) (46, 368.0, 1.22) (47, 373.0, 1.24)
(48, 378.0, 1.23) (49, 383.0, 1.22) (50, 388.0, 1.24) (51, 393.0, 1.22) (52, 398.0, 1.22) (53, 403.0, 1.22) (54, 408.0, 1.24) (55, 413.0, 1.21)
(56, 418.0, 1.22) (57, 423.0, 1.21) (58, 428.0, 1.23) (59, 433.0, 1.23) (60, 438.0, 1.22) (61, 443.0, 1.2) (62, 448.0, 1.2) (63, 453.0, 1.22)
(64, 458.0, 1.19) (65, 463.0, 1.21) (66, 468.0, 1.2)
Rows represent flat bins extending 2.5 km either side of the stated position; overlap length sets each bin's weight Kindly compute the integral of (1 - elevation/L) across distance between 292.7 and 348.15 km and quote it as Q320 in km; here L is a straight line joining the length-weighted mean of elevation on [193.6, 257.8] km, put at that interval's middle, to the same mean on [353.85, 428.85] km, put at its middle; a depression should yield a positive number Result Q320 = 8.5 km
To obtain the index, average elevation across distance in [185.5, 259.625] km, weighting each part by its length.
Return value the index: 1.23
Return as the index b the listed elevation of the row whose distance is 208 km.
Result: 1.25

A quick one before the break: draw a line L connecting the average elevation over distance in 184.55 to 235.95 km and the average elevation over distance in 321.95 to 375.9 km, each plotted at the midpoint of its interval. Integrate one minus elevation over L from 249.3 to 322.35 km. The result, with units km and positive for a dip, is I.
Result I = 9.3 km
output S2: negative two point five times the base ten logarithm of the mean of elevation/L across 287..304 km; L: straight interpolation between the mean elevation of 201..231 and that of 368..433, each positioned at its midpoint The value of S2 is 0.364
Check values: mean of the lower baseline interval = 1.24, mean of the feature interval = 0.882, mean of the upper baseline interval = 1.23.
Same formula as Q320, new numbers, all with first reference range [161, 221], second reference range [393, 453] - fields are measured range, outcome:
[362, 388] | -0.1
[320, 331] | 0.5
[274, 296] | 2.3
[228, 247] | 0.2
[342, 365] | 0.0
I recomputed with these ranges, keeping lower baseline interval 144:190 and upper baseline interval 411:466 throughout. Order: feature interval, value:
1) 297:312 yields 5.20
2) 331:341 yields 0.00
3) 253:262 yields -0.01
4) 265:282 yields -0.11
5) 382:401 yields -0.13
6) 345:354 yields -0.04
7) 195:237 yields -0.14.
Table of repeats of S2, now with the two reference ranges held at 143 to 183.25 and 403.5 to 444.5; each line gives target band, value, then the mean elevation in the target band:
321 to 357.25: 0.012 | 1.21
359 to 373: -0.001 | 1.22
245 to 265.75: 0.001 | 1.23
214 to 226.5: 0.001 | 1.23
